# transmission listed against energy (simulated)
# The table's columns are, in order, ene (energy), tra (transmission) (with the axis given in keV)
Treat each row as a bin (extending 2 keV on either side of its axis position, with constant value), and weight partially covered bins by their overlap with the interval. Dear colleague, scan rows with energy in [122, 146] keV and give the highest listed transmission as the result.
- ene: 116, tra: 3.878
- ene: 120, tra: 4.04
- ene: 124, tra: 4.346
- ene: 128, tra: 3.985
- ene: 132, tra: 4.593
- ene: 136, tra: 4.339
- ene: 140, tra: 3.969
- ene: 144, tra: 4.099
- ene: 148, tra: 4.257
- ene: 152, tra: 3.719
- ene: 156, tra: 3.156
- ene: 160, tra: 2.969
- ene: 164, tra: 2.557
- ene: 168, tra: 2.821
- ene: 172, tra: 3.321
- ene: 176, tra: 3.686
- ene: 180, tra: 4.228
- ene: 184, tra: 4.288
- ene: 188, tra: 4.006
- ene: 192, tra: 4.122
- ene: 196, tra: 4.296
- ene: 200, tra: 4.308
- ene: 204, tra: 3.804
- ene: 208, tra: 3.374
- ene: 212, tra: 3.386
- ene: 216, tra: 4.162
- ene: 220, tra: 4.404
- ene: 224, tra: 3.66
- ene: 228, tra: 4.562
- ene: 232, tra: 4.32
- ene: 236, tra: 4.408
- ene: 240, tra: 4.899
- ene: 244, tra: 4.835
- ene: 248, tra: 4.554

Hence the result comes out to 4.593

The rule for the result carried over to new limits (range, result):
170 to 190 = 4.288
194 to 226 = 4.404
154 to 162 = 3.156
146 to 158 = 4.257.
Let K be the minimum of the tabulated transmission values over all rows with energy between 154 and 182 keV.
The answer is 2.557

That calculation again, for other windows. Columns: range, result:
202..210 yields 3.374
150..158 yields 3.156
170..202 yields 3.321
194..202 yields 4.296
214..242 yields 3.66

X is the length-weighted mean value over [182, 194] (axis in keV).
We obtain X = 4.14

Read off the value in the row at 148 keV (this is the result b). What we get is 4.257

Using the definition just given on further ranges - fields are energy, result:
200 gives 4.308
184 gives 4.288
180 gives 4.228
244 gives 4.835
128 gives 3.985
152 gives 3.719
